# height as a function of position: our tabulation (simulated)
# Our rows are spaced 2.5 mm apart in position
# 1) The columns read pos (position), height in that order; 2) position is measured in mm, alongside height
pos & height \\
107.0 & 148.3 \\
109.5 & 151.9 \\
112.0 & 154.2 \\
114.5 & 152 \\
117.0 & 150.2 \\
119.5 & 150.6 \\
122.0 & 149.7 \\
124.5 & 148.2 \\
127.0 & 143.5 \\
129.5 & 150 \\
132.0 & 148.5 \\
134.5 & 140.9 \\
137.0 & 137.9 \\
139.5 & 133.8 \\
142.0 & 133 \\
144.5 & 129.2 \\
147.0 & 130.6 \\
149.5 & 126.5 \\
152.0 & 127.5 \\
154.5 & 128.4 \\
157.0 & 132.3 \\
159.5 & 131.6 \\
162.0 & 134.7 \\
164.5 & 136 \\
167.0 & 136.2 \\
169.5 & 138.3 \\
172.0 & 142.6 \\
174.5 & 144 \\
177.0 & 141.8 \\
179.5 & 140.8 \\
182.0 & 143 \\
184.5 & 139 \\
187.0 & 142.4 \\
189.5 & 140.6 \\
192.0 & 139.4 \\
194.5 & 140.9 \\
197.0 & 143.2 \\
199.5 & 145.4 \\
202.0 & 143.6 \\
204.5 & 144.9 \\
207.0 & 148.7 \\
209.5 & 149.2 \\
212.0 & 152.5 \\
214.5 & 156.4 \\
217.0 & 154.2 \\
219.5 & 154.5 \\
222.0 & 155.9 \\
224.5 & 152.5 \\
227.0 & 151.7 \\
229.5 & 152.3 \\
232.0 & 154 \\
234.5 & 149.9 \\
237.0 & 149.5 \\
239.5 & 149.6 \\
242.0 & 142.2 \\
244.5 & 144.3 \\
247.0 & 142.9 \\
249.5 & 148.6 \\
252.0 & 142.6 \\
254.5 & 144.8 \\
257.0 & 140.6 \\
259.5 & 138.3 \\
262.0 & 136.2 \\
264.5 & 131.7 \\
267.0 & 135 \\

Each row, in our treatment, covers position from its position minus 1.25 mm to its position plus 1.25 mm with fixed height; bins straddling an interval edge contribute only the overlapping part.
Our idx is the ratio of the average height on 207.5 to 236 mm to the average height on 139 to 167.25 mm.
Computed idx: 1.16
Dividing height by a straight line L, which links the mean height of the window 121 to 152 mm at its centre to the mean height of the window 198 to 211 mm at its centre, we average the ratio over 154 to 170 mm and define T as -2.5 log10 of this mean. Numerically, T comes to 0.06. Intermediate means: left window 139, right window 146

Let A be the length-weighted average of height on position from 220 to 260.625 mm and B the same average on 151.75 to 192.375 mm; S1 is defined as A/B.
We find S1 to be 1.07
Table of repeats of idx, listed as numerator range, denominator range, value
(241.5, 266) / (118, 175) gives 1.02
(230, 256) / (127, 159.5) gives 1.09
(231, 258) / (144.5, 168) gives 1.11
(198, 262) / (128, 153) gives 1.09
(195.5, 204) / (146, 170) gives 1.09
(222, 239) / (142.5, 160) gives 1.17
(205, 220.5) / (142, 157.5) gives 1.18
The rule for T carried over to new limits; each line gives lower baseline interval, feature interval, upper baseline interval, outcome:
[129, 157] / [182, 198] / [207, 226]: 0.041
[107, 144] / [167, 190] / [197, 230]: 0.056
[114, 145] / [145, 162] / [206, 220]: 0.130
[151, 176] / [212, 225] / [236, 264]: -0.105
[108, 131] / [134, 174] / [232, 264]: 0.113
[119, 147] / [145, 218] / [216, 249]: 0.042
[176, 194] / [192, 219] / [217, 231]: -0.001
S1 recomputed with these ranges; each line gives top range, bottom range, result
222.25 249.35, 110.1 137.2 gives 1.01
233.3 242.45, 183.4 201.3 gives 1.05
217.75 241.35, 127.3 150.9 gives 1.11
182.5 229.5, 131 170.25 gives 1.10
